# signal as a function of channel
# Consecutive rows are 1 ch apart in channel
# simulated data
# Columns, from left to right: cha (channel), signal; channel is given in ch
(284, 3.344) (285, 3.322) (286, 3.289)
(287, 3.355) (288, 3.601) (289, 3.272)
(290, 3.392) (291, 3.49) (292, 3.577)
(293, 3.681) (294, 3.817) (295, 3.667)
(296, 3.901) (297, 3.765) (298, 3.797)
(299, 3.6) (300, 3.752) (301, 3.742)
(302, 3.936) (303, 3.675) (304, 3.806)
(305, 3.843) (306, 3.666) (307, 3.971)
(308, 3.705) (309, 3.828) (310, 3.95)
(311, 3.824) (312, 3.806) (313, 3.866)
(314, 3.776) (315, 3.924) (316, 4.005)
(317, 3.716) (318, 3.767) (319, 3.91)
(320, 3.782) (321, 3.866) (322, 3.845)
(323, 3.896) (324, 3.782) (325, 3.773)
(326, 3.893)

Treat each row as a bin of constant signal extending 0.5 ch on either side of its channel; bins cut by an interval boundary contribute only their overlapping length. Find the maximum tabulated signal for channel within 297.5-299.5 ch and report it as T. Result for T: 3.797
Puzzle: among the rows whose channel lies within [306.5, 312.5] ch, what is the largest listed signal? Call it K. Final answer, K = 3.971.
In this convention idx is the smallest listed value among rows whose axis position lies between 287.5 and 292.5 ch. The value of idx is 3.272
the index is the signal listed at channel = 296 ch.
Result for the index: 3.901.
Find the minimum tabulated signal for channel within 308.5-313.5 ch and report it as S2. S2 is 3.806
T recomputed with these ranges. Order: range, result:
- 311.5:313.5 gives 3.866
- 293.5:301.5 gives 3.901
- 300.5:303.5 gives 3.936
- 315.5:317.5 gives 4.005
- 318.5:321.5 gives 3.91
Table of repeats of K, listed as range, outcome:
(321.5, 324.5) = 3.896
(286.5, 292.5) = 3.601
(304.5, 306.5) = 3.843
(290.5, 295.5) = 3.817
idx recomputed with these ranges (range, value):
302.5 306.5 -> 3.666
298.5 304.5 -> 3.6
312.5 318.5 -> 3.716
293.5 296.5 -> 3.667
